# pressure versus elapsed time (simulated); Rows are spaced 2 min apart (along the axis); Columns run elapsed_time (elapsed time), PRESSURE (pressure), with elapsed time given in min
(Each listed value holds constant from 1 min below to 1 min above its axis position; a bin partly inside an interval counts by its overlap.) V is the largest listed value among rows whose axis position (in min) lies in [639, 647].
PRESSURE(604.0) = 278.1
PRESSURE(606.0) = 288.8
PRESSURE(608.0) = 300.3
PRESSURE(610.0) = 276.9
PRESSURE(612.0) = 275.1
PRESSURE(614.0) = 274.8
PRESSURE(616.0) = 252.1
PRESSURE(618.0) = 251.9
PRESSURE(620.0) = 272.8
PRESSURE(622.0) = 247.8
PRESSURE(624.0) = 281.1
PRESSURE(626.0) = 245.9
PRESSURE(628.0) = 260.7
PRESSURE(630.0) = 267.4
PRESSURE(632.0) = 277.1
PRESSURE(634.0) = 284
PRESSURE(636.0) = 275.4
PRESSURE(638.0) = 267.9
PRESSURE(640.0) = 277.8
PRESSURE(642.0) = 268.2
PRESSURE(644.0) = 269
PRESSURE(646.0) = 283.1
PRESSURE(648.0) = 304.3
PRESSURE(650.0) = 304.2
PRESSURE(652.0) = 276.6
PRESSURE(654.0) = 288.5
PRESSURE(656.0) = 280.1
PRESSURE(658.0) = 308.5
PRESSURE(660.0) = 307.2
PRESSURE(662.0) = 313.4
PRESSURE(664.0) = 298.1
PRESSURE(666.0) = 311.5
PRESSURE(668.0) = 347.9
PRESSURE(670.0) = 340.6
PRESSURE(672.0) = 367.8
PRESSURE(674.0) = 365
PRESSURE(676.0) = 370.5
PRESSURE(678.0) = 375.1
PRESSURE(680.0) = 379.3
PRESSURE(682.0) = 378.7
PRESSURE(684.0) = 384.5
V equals 283.1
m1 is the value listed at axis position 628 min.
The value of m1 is 260.7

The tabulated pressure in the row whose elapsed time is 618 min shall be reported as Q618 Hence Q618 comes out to 251.9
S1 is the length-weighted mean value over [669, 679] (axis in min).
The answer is 364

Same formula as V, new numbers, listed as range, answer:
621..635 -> 284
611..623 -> 275.1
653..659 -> 308.5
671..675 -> 367.8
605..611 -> 300.3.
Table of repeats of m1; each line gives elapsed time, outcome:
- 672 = 367.8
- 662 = 313.4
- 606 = 288.8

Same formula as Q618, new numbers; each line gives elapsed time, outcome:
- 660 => 307.2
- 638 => 267.9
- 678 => 375.1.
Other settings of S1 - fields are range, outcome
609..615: 276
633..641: 276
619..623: 260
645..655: 291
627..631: 264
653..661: 296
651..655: 283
